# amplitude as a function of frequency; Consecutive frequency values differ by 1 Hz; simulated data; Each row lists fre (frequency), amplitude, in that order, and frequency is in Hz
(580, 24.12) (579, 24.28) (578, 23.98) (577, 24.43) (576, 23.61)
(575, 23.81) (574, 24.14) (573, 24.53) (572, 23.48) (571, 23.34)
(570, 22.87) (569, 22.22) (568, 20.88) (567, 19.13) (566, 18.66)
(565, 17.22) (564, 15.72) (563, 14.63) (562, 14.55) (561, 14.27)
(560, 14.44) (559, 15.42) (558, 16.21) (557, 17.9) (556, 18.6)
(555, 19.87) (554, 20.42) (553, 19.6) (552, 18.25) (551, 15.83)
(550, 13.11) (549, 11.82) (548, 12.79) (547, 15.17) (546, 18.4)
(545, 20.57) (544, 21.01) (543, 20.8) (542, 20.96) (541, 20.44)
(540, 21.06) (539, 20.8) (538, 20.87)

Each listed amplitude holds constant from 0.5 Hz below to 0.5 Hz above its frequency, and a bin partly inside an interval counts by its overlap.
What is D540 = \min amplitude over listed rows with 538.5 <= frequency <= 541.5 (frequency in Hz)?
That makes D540 20.44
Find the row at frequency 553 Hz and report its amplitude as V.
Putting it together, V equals 19.6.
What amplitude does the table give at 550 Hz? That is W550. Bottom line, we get 13.11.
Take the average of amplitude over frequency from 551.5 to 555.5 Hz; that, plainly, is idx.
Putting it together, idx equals 19.5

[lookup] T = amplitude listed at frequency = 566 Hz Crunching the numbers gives 18.66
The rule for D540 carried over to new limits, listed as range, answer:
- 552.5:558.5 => 16.21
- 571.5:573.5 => 23.48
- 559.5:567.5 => 14.27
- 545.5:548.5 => 12.79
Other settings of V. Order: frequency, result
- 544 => 21.01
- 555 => 19.87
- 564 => 15.72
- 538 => 20.87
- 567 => 19.13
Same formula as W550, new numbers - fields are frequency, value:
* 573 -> 24.53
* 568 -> 20.88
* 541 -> 20.44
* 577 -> 24.43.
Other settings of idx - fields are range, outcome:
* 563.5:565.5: 16.5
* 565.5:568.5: 19.6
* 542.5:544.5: 20.9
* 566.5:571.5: 21.7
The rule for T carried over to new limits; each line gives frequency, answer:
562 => 14.55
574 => 24.14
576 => 23.61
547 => 15.17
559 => 15.42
